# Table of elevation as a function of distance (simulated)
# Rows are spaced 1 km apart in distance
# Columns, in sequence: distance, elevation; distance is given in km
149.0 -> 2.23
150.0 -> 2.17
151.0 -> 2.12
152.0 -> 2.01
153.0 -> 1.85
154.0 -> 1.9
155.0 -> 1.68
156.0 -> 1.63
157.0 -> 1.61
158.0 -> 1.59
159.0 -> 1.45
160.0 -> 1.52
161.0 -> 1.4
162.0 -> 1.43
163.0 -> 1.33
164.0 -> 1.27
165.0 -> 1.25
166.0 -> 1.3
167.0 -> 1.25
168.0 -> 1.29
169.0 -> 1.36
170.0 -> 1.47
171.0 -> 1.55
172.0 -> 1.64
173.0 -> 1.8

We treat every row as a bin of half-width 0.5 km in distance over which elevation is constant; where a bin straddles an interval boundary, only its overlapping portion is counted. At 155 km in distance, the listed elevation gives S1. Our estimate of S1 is 1.68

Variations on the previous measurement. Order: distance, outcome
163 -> 1.33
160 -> 1.52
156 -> 1.63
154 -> 1.9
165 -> 1.25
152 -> 2.01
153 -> 1.85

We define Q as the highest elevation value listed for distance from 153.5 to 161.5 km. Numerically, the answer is 1.9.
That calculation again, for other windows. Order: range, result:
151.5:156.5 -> 2.01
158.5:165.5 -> 1.52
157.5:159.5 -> 1.59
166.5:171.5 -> 1.55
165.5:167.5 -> 1.3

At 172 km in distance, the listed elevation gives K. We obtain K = 1.64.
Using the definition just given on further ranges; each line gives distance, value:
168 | 1.29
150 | 2.17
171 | 1.55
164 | 1.27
